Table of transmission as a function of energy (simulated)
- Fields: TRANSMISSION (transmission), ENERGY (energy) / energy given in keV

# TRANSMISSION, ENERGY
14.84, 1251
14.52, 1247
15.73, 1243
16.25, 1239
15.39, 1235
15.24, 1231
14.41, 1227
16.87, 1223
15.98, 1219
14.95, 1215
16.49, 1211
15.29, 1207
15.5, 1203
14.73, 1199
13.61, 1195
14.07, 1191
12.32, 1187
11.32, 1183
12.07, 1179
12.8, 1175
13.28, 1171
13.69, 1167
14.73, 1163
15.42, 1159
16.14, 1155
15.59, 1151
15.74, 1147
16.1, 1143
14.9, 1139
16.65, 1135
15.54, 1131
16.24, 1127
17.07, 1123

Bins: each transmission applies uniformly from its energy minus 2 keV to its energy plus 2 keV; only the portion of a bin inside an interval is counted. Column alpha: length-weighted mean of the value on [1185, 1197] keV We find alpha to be 13.3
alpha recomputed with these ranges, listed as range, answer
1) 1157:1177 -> 14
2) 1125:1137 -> 16.1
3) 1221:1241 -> 15.6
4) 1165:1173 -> 13.5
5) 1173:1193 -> 12.5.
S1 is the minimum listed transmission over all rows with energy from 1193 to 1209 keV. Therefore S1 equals 13.61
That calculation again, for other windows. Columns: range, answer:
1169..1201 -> 11.32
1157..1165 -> 14.73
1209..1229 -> 14.41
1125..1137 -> 15.54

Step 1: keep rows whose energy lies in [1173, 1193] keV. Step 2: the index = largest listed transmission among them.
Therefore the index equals 14.07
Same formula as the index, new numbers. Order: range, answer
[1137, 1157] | 16.14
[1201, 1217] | 16.49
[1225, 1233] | 15.24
